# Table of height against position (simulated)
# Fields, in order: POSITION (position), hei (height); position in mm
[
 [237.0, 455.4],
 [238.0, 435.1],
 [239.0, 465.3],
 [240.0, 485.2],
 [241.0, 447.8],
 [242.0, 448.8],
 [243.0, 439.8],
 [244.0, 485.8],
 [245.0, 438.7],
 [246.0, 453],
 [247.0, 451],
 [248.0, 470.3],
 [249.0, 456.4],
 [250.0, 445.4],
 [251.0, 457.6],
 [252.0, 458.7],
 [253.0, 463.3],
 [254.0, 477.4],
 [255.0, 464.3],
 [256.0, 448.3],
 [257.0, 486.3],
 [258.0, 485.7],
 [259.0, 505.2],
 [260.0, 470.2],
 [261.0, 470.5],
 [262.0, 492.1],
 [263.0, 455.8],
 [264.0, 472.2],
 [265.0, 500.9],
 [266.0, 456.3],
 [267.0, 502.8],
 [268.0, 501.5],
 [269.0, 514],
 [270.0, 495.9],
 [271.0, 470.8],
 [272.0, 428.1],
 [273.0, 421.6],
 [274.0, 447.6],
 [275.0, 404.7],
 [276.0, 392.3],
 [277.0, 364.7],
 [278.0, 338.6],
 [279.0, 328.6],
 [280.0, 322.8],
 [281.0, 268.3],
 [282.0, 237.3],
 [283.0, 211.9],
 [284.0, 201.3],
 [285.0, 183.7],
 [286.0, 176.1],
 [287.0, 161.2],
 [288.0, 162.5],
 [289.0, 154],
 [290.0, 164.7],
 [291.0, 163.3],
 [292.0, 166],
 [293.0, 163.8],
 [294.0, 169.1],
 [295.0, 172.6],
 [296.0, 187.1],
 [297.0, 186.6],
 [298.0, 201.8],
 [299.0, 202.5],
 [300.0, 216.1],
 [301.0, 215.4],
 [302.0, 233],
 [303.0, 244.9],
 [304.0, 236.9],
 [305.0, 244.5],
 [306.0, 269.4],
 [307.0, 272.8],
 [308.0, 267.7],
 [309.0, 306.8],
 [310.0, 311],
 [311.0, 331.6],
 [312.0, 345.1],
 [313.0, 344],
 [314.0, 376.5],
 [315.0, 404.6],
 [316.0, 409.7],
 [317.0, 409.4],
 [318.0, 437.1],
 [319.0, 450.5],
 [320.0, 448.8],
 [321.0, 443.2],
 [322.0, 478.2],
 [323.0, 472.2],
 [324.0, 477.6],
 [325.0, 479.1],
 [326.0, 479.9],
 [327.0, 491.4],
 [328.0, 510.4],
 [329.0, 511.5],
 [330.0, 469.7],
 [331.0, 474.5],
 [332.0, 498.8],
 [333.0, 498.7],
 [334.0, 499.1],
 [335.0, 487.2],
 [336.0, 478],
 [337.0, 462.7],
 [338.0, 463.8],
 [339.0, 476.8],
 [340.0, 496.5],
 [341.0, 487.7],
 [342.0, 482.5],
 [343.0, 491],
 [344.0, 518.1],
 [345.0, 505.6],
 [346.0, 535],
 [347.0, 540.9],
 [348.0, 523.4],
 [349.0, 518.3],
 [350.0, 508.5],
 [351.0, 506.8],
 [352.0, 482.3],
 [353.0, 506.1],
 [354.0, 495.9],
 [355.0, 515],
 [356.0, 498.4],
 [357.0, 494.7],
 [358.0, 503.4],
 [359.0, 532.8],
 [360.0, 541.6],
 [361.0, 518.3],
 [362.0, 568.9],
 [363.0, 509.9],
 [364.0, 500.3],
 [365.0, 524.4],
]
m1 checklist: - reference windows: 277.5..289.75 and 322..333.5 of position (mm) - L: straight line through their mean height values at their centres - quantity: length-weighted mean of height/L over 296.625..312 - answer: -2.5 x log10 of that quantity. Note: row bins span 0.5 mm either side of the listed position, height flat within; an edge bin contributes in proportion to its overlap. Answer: 0.36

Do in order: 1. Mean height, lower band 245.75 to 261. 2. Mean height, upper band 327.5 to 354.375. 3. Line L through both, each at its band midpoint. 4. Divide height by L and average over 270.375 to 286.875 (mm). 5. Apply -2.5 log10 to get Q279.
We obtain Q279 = 0.42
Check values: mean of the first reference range 467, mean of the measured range 322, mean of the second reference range 497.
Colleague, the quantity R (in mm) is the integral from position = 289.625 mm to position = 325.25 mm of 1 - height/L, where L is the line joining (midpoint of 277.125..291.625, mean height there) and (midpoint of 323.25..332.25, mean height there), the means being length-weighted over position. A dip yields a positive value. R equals 7.0 mm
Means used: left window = 223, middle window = 302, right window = 487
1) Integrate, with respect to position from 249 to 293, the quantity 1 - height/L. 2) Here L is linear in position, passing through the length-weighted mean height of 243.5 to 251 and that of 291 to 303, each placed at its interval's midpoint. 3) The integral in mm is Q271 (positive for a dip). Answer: -4.56 mm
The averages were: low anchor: 457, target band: 375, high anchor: 193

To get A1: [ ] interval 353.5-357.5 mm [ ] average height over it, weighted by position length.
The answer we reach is 501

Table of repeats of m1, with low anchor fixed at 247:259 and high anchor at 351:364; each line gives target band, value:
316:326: 0.10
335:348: 0.02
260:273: -0.01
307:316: 0.41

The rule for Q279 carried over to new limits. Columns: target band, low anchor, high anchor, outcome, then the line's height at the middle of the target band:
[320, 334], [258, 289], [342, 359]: -0.03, 469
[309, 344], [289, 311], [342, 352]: -0.18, 385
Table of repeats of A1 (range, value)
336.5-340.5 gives 475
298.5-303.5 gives 222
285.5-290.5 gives 164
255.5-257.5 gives 467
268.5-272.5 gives 477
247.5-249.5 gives 463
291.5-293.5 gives 165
